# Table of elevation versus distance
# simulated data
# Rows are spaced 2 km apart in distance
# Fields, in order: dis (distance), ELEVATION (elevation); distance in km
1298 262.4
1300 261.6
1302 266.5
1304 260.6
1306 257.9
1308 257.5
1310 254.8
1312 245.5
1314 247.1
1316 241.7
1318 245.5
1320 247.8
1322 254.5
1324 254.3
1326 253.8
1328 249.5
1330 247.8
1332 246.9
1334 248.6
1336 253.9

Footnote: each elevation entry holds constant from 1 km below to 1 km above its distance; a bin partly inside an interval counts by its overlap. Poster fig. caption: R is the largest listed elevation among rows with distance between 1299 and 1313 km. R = 266.5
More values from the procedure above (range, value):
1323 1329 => 254.3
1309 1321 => 254.8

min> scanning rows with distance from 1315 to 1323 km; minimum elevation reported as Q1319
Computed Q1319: 241.7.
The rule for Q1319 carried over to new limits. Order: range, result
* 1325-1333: 246.9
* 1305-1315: 245.5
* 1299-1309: 257.5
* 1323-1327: 253.8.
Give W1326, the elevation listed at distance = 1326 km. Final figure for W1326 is 253.8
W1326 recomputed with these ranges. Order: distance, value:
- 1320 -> 247.8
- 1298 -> 262.4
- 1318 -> 245.5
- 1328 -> 249.5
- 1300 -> 261.6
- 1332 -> 246.9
